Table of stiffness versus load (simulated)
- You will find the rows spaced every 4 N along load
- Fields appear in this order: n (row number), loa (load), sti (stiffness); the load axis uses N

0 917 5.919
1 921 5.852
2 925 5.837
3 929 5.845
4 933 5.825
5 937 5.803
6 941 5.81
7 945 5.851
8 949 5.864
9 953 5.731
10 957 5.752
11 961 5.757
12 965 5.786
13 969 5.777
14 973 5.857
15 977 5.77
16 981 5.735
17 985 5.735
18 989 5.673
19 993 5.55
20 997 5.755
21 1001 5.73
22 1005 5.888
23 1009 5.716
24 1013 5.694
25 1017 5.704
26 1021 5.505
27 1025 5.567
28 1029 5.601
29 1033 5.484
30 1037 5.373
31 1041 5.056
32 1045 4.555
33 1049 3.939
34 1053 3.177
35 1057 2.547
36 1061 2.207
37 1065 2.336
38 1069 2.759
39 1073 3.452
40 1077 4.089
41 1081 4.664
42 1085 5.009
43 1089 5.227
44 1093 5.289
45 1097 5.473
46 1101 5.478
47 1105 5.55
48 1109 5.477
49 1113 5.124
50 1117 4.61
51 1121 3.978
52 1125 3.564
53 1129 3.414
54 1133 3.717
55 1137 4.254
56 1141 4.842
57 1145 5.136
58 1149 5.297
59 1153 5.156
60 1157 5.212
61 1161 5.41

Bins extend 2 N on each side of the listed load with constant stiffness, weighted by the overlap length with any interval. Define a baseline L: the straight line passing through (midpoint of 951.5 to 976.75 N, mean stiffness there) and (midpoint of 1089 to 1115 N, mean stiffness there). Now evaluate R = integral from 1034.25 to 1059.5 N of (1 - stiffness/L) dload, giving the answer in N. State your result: 6.5 N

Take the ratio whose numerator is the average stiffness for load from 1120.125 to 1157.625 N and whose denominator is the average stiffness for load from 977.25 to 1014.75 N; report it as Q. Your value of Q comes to 0.8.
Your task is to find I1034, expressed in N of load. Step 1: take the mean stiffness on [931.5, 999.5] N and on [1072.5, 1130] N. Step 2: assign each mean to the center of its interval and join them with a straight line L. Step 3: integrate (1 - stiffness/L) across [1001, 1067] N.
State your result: 7.6 N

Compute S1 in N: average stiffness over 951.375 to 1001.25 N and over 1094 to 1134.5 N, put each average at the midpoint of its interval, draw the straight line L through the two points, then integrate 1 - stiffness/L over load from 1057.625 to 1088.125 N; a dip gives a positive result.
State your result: 8.9 N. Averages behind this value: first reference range 5.74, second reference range 4.67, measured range 3.52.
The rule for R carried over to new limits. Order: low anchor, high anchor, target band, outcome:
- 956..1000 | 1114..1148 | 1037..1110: 7.9 N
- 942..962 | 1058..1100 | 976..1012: -3.5 N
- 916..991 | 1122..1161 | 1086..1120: -3.1 N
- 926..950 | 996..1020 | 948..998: 0.3 N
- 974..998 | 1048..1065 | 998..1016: -3.4 N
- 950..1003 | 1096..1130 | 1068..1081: 3.5 N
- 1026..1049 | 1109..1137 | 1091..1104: -2.8 N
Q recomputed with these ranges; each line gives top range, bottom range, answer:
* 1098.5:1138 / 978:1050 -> 0.83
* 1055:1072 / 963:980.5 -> 0.44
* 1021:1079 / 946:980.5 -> 0.70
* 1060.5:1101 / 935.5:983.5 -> 0.72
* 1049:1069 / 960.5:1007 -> 0.47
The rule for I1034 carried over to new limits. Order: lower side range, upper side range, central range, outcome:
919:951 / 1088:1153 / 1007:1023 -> -0.8 N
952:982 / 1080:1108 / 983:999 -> 0.0 N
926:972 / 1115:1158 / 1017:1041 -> -1.2 N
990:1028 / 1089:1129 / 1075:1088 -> 1.2 N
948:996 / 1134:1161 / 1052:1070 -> 9.4 N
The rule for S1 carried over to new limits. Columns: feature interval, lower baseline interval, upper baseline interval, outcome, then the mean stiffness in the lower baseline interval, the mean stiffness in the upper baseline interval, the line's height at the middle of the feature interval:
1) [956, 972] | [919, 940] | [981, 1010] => 0.0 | 5.83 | 5.72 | 5.77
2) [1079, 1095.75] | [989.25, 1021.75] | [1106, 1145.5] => -0.9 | 5.7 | 4.41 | 4.82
